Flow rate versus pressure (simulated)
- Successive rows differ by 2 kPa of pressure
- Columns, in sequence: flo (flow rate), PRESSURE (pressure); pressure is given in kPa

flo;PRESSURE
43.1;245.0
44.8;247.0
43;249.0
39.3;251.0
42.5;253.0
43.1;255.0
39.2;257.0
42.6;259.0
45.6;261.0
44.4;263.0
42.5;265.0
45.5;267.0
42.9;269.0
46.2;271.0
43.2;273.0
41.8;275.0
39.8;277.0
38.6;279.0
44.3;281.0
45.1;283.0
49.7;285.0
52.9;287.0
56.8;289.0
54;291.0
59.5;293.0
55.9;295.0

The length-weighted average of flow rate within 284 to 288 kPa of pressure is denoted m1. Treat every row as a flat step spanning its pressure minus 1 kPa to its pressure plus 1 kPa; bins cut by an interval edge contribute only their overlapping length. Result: 51.3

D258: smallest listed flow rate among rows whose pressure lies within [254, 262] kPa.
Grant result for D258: 39.2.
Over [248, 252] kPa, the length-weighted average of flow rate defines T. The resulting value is 41.1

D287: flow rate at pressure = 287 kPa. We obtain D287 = 52.9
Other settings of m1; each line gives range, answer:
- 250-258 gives 41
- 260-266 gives 44.2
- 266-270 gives 44.2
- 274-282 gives 41.1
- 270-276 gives 43.7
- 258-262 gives 44.1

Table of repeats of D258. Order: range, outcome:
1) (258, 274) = 42.5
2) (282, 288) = 45.1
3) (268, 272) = 42.9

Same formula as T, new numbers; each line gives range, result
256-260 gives 40.9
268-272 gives 44.5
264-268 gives 44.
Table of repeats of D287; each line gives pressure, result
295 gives 55.9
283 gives 45.1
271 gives 46.2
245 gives 43.1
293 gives 59.5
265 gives 42.5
